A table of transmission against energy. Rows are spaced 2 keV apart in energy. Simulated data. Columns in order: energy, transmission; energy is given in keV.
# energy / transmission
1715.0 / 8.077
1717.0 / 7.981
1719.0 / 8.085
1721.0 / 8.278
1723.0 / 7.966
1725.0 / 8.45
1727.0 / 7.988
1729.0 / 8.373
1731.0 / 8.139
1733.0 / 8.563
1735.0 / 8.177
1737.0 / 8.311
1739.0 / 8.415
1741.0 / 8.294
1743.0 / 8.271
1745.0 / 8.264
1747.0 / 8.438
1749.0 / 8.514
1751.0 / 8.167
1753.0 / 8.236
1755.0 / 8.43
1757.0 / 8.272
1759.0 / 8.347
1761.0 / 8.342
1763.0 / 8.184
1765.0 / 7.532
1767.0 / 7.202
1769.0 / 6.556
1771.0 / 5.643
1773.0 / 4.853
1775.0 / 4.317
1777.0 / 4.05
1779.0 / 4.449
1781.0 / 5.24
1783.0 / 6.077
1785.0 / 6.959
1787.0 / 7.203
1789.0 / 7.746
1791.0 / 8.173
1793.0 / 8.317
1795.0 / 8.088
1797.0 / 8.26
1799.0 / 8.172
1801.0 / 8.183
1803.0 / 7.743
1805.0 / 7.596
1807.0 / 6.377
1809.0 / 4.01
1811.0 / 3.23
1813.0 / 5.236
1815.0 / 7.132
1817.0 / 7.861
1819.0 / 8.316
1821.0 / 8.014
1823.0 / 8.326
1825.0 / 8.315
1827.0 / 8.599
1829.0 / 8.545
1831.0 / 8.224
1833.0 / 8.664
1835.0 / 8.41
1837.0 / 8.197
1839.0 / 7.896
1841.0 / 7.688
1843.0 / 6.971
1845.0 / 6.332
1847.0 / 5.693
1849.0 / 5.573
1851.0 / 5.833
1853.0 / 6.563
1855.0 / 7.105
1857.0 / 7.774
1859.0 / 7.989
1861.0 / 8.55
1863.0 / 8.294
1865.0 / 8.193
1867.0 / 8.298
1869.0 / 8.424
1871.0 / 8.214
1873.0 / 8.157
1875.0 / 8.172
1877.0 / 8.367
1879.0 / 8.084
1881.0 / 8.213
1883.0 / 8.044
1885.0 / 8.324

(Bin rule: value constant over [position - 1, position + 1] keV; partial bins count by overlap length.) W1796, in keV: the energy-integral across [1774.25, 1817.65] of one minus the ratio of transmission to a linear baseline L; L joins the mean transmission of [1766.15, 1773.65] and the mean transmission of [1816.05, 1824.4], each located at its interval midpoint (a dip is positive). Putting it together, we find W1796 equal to 3.5 keV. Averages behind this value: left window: 6.1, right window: 8.14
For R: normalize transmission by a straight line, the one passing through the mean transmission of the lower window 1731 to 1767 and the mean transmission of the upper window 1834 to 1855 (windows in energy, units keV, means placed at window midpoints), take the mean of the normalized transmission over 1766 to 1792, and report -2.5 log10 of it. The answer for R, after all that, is 0.281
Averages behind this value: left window 8.25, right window 6.92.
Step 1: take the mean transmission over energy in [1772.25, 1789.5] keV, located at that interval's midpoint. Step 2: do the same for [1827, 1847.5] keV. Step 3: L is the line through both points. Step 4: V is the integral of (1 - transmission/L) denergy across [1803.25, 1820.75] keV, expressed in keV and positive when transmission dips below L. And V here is 1.1 keV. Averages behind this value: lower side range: 5.61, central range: 6.36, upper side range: 7.76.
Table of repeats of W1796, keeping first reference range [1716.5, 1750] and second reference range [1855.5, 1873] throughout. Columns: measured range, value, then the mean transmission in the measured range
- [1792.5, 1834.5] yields 3.7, 7.49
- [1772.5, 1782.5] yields 4.4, 4.64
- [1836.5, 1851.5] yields 2.6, 6.76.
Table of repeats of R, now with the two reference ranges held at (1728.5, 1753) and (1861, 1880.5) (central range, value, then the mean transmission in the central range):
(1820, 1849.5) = 0.07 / 7.73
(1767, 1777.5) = 0.48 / 5.33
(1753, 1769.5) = 0.05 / 7.92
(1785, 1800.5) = 0.05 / 7.93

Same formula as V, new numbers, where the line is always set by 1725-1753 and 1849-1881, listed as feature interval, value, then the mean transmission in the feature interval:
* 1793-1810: 1.5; 7.36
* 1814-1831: -0.4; 8.14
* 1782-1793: 1.1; 7.33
